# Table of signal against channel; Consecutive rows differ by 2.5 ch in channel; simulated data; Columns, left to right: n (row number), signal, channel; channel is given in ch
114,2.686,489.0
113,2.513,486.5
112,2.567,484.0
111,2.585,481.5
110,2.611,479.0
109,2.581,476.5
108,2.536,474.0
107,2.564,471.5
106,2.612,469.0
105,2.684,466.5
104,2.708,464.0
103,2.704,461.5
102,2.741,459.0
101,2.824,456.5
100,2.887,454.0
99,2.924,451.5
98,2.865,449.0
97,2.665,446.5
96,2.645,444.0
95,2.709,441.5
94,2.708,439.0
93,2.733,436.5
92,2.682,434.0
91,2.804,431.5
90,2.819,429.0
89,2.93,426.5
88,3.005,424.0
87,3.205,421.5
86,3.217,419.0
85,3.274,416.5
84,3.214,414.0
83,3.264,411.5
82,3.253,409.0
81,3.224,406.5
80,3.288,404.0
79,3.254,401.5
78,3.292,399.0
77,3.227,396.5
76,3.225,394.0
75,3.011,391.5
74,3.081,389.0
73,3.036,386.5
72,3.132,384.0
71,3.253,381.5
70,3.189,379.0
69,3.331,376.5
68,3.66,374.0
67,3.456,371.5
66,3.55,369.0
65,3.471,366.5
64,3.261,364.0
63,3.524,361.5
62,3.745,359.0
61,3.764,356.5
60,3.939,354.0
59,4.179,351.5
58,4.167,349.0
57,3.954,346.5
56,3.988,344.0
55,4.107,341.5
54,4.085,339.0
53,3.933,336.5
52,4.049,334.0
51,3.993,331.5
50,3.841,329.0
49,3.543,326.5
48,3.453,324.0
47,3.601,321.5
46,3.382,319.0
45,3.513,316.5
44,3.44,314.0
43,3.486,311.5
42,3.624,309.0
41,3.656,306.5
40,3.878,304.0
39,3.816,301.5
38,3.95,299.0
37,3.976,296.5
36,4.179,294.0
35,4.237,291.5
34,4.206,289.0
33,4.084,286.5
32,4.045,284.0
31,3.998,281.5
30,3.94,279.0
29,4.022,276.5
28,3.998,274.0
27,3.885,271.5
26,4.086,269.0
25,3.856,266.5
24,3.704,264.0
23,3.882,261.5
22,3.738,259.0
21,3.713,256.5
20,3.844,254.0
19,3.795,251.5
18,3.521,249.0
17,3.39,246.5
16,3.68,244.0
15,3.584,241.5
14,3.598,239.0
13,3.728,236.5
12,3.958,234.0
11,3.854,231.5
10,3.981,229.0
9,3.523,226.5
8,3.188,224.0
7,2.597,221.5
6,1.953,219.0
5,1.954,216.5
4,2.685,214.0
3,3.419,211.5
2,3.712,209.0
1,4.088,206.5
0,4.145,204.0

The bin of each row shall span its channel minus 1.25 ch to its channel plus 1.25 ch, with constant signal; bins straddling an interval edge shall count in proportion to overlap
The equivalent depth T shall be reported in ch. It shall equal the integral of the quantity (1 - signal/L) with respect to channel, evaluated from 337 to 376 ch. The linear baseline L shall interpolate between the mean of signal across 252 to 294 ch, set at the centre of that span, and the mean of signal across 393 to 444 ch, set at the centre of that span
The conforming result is -3.87 ch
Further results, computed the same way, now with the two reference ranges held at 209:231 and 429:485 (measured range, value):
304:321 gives -4.0 ch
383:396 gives -1.5 ch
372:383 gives -2.2 ch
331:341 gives -4.1 ch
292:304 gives -4.5 ch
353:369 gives -4.5 ch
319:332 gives -3.5 ch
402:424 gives -3.8 ch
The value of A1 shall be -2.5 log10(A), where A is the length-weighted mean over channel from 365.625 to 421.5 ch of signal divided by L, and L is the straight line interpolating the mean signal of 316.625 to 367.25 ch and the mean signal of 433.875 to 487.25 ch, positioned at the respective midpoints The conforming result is 0.01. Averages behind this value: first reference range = 3.8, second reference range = 2.69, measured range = 3.27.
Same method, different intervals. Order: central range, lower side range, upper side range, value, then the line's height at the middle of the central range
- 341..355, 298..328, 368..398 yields -0.18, 3.44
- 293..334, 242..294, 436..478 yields -0.03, 3.6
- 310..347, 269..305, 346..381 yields 0.02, 3.81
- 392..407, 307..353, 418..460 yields -0.02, 3.19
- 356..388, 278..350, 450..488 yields 0.01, 3.42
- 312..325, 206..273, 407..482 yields -0.07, 3.25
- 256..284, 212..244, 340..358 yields -0.12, 3.51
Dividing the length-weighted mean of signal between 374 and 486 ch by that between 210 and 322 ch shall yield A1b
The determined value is 0.8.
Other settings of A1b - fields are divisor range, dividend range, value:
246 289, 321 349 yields 1.00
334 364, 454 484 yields 0.68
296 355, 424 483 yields 0.71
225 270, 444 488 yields 0.72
